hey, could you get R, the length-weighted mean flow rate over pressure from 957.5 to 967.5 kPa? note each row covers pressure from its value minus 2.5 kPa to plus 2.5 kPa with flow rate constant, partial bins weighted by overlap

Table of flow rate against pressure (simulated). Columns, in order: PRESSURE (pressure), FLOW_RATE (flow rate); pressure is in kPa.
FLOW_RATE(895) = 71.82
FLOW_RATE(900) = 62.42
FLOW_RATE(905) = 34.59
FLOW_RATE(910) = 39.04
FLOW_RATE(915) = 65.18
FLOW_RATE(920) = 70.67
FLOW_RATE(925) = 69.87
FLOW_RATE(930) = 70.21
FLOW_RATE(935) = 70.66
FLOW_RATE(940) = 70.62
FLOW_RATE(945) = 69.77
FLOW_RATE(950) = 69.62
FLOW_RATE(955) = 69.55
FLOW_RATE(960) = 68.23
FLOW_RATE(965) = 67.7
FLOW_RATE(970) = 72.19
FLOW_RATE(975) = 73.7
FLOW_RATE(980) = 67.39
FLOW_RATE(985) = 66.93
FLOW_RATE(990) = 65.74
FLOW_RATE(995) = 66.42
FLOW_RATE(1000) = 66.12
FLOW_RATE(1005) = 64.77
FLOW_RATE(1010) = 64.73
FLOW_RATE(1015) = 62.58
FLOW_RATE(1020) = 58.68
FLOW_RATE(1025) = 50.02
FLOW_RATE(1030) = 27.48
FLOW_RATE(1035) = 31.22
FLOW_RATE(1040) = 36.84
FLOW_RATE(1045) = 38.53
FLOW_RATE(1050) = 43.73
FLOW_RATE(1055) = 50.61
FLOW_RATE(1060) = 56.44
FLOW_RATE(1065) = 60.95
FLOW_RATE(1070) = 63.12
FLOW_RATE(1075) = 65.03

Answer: 68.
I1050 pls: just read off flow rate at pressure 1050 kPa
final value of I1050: 43.73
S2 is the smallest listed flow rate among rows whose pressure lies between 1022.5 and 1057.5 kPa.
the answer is 27.48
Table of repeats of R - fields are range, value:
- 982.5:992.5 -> 66.3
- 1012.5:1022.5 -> 60.6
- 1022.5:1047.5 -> 36.8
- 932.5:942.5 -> 70.6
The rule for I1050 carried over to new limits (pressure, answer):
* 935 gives 70.66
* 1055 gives 50.61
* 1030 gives 27.48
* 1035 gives 31.22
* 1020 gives 58.68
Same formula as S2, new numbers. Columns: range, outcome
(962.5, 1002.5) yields 65.74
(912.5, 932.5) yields 65.18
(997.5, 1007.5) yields 64.77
